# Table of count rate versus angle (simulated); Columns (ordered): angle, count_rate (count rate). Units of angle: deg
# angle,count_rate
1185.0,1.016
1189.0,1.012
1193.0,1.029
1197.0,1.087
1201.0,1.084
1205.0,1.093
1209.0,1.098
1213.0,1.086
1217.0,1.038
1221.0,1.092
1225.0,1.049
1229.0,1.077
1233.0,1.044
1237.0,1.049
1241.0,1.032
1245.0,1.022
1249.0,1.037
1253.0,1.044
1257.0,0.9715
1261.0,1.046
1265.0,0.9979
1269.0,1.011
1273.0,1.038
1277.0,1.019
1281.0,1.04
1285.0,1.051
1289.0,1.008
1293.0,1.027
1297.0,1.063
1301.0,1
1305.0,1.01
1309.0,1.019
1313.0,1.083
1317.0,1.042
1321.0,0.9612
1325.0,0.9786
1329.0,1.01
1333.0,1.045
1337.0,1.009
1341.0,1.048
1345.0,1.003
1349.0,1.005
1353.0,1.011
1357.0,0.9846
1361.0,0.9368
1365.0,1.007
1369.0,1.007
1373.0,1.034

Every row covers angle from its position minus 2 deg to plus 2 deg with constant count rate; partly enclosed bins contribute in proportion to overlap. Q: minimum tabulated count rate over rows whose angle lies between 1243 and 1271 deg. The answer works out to 0.9715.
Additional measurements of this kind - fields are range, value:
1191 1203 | 1.029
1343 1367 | 0.9368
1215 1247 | 1.022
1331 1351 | 1.003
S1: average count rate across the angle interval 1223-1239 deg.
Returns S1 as 1.05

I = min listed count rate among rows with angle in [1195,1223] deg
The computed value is 1.038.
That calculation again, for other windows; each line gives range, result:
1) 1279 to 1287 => 1.04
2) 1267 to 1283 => 1.011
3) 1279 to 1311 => 1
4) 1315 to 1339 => 0.9612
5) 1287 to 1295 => 1.008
